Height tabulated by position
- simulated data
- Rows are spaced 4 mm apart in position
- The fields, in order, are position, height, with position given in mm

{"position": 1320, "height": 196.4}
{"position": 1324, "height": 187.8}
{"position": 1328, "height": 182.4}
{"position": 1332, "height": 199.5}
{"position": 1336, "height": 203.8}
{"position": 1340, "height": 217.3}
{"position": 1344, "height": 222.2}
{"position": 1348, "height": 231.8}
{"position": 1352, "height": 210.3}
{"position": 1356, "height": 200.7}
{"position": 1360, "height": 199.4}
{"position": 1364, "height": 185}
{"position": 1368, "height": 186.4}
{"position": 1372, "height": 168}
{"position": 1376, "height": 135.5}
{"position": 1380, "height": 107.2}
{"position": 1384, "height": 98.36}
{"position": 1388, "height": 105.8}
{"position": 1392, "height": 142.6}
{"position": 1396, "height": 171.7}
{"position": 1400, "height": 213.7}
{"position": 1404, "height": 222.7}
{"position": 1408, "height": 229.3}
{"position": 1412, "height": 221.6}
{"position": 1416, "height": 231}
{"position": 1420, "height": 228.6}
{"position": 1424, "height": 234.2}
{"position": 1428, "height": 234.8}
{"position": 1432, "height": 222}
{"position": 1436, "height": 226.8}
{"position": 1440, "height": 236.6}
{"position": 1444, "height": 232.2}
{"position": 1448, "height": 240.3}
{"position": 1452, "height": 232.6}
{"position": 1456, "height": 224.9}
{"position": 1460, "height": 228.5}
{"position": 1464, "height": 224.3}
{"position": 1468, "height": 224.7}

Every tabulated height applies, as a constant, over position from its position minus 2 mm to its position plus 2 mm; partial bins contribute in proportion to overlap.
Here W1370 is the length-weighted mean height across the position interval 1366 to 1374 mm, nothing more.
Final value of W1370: 177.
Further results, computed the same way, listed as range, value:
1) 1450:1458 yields 229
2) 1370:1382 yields 137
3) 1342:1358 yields 216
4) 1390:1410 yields 196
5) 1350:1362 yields 203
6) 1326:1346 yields 205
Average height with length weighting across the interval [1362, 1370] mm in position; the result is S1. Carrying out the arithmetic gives 186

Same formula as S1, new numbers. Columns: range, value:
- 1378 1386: 103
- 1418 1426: 231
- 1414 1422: 230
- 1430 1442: 228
